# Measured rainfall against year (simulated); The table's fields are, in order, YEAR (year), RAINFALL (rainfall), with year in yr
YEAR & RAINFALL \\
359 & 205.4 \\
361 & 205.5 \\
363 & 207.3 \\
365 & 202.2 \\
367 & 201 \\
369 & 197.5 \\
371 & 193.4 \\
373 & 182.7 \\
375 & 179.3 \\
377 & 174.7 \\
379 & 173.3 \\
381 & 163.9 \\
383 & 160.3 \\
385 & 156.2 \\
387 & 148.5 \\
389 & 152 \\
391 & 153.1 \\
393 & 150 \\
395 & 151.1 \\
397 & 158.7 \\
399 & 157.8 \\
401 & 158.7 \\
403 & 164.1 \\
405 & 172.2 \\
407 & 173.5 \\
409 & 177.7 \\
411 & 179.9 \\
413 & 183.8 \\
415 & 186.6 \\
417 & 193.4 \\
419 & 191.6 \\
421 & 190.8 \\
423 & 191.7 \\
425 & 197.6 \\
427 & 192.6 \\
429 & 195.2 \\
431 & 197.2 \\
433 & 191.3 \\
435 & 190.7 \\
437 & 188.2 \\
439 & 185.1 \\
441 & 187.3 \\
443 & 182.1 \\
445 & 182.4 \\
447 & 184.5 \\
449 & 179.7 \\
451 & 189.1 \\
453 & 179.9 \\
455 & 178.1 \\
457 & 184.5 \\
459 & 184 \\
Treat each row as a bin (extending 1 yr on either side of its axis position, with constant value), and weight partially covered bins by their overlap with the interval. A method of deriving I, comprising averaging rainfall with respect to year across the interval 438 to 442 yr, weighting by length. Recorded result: 186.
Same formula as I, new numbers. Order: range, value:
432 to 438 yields 190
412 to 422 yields 189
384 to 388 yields 152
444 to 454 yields 183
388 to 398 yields 153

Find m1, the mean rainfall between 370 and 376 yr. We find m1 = 185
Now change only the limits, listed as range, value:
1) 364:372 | 199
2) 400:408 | 167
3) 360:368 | 204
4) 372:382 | 175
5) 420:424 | 191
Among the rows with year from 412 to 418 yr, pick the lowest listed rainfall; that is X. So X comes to 183.8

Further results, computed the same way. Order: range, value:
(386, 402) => 148.5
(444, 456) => 178.1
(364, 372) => 193.4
